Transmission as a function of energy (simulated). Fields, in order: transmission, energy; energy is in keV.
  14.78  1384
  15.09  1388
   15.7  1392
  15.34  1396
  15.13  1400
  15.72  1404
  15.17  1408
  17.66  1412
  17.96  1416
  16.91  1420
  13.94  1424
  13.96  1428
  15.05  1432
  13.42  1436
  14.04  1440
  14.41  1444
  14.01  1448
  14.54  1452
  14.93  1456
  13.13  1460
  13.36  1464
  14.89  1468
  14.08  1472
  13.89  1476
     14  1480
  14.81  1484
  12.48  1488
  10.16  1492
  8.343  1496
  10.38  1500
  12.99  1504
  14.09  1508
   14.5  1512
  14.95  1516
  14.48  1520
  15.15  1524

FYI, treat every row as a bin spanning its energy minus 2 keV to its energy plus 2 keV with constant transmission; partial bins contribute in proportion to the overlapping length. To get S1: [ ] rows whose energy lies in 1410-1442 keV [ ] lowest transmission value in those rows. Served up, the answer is 13.42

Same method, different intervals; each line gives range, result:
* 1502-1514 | 12.99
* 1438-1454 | 14.01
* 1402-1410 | 15.17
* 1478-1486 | 14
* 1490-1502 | 8.343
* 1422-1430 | 13.94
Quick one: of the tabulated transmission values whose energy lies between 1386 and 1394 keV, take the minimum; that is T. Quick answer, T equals 15.09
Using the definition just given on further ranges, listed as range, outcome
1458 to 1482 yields 13.13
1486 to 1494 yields 10.16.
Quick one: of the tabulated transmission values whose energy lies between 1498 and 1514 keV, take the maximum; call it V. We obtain 14.5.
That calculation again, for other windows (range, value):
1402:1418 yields 17.96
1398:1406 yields 15.72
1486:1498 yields 12.48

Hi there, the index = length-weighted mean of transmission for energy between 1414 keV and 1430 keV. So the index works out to 15.7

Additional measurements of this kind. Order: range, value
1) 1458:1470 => 13.8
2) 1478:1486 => 14.4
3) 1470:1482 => 14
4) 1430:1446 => 14.2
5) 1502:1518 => 14.1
